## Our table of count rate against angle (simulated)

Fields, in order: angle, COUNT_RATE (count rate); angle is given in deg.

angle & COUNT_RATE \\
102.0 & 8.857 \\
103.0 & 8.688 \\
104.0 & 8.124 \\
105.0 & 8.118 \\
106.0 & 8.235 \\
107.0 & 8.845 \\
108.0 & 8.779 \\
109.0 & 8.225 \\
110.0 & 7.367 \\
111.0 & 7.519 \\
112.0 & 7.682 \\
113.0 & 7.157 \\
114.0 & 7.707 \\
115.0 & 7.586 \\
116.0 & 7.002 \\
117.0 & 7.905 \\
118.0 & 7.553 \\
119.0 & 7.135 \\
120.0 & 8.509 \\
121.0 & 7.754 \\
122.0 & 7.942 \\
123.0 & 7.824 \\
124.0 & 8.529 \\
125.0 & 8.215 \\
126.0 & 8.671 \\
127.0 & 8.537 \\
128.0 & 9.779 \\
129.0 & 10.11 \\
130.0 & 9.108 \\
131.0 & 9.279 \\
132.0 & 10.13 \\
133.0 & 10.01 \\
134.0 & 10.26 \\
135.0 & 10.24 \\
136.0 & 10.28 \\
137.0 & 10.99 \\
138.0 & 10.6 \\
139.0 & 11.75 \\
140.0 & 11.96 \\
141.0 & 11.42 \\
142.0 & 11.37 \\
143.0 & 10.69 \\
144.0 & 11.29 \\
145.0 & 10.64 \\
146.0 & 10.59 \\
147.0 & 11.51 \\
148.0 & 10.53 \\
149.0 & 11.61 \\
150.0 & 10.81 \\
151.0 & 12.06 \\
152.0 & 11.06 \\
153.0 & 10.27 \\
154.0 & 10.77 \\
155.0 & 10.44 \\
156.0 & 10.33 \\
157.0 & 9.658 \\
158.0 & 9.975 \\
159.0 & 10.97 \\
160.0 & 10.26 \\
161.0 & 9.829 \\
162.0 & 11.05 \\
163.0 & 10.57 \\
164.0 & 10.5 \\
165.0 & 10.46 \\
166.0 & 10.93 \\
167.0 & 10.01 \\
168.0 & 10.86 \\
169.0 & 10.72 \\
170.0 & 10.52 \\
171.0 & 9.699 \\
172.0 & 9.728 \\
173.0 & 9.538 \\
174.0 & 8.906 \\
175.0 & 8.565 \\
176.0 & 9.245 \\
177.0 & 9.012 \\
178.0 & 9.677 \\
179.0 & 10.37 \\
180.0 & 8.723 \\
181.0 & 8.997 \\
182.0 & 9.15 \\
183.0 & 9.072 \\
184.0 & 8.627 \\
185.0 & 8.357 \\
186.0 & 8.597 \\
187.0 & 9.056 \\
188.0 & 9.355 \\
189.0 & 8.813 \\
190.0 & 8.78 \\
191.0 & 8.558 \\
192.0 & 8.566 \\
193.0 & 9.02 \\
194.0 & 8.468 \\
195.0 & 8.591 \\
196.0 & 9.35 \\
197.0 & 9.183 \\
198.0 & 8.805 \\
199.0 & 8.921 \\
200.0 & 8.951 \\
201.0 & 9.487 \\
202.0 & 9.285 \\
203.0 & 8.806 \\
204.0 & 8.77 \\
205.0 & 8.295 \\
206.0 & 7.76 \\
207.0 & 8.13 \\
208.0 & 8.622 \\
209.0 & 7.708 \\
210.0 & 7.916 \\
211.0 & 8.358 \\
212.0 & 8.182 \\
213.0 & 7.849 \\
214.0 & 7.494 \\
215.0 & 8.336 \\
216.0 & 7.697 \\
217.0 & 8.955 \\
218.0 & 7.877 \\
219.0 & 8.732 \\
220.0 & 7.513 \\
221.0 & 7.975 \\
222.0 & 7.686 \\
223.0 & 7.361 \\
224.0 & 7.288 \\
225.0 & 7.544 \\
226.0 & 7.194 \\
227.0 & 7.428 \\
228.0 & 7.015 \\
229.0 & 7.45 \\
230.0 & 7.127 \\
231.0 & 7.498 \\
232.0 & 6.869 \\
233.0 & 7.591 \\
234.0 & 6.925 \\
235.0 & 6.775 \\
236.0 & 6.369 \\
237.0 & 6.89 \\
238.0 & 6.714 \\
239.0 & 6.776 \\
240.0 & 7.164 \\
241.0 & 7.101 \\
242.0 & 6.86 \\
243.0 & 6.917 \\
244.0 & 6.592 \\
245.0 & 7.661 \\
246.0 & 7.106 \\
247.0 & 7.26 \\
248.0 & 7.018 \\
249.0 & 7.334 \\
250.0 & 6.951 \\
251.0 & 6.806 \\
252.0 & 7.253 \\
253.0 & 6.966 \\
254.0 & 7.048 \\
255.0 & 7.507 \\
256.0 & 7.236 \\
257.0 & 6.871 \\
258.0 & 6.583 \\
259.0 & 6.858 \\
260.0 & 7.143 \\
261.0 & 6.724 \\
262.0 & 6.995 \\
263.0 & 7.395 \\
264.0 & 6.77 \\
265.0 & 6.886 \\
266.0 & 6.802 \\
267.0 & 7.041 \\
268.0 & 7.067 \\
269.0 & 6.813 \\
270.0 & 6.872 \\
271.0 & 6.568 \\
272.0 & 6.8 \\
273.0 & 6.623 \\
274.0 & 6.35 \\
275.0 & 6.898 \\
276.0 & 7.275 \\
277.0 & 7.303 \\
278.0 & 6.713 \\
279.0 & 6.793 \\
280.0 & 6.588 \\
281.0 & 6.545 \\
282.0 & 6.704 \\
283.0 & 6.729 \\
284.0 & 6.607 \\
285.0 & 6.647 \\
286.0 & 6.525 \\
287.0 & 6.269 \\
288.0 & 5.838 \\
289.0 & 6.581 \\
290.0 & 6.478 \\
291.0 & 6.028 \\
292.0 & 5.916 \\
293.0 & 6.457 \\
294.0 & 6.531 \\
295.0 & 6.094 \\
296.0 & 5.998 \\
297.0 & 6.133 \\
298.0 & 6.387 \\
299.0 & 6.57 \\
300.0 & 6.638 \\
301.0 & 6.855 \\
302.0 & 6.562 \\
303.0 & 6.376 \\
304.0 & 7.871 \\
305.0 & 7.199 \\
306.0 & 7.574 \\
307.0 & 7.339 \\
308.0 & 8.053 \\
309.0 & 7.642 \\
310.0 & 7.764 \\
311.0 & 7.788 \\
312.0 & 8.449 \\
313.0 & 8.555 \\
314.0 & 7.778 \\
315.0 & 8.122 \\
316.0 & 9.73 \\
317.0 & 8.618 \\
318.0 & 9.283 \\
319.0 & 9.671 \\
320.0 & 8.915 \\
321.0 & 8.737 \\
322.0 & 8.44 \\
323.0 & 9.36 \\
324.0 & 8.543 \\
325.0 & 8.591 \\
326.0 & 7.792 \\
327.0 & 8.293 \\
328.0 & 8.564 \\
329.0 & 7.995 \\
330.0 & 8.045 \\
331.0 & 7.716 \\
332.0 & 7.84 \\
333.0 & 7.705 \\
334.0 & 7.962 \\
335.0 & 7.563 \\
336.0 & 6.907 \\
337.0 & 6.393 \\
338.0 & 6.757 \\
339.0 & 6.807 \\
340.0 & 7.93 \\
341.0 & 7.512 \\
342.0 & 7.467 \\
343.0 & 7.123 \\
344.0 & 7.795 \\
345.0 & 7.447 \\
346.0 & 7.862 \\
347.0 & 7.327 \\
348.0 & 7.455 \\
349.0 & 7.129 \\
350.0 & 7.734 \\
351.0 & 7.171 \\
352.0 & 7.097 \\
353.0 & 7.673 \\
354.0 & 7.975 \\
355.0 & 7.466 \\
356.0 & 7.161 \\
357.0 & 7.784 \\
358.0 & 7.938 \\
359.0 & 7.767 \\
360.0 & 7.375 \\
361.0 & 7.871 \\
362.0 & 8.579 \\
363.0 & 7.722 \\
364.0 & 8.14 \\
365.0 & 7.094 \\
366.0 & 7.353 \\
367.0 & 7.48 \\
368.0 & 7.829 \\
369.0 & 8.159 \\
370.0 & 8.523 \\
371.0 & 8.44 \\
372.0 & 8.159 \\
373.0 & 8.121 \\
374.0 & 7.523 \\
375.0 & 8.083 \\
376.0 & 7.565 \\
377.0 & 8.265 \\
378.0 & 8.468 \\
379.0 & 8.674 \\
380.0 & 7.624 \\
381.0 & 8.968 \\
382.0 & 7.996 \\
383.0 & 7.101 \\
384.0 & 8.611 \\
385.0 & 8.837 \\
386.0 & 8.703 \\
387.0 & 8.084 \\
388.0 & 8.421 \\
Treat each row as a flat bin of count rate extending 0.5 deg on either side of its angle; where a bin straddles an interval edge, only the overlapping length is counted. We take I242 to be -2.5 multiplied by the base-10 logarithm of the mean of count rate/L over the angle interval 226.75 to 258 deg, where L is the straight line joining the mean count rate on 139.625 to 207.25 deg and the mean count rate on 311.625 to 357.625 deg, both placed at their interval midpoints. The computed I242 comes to 0.262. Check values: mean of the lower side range 9.78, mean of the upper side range 7.92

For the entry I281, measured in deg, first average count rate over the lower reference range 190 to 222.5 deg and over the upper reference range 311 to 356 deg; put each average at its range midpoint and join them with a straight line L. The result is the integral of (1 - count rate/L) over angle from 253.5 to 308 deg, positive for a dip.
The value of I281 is 9.29 deg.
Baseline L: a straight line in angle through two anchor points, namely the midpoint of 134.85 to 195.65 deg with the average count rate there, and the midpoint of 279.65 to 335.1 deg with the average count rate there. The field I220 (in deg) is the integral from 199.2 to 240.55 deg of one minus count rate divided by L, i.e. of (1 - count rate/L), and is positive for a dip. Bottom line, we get 5.9 deg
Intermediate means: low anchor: 10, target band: 7.77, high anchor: 7.46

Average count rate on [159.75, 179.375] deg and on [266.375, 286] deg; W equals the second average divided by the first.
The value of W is 0.7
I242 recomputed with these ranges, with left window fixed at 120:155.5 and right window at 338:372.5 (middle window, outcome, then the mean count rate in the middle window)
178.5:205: 0.07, 8.94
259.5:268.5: 0.24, 6.98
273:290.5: 0.27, 6.64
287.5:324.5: 0.10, 7.48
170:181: 0.04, 9.38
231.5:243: 0.29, 6.91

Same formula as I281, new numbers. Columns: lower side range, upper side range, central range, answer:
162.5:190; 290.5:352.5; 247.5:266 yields 3.2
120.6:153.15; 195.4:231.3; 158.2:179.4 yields -1.7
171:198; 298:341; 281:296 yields 3.2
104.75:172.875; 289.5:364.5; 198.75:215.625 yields 1.0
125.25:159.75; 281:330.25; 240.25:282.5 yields 6.8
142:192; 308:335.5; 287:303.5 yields 4.4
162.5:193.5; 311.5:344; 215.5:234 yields 3.0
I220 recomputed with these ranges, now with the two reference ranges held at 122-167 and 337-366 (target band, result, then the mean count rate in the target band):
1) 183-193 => 1.0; 8.78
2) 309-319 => -0.6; 8.47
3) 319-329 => -0.9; 8.61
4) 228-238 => 2.3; 7.04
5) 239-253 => 3.0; 7.06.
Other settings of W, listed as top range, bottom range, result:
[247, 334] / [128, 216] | 0.75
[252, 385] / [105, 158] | 0.78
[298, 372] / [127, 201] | 0.78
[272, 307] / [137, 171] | 0.61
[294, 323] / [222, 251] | 1.08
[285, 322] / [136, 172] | 0.68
